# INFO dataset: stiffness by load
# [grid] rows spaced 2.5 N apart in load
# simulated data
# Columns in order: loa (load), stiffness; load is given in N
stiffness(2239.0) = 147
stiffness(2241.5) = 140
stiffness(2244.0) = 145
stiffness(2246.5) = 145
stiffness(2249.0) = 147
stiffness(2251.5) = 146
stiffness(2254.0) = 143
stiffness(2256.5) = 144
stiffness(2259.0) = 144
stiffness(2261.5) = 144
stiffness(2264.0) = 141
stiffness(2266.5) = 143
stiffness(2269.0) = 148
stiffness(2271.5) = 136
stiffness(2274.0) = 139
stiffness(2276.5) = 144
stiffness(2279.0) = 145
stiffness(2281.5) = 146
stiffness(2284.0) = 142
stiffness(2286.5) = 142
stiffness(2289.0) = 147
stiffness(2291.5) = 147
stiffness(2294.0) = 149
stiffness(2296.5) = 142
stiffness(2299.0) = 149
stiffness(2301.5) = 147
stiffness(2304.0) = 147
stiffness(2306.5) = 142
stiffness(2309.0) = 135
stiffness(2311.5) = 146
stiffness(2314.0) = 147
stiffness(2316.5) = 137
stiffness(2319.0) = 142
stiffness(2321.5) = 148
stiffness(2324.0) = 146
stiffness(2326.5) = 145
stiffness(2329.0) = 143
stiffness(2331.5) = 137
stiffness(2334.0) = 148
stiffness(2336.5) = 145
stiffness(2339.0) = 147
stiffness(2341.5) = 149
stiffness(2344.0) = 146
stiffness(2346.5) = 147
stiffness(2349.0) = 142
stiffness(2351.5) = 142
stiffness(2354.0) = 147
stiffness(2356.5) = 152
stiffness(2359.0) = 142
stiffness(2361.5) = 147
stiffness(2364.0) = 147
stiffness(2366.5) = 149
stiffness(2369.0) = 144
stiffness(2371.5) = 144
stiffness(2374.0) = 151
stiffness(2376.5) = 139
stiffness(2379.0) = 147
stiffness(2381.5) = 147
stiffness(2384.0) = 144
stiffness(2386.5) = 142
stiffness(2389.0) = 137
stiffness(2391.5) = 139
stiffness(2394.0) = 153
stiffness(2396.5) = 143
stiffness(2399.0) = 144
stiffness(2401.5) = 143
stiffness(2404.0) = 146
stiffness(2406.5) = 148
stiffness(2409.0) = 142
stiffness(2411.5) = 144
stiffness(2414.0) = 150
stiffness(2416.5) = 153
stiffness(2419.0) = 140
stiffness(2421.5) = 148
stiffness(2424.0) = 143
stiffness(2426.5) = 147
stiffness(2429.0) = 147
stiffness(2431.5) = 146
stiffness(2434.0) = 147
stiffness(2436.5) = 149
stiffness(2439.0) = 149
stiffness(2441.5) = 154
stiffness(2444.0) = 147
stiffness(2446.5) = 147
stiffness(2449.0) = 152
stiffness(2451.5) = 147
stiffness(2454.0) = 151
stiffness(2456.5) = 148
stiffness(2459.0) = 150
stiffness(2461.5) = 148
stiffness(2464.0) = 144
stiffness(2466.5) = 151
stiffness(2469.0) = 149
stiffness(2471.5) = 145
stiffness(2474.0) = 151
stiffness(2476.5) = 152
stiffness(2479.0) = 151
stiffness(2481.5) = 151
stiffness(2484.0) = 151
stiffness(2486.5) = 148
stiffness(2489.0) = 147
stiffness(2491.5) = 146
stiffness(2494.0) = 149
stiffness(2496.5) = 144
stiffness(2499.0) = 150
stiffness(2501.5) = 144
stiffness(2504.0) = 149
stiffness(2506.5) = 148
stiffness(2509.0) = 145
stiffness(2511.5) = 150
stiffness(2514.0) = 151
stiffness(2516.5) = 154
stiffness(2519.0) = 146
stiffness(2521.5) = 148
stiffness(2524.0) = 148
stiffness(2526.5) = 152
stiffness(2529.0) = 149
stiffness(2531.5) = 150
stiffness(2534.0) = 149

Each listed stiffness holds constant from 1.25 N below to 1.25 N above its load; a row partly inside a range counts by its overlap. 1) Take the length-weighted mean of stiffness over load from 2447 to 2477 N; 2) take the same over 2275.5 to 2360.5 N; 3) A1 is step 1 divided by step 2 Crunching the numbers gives 1.0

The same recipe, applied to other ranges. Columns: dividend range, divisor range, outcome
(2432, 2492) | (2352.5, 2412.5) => 1.03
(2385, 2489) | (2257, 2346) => 1.02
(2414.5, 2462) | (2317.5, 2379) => 1.02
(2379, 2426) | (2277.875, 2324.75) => 1.00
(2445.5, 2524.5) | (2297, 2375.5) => 1.02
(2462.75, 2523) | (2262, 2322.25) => 1.03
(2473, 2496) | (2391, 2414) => 1.03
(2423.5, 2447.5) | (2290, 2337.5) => 1.02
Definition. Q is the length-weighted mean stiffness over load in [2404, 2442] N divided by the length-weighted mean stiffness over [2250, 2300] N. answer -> 1.02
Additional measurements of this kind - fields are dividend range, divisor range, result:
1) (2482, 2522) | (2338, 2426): 1.02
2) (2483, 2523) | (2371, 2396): 1.03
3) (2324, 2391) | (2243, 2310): 1.01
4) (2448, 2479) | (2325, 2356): 1.03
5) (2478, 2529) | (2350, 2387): 1.02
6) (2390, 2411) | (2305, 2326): 1.01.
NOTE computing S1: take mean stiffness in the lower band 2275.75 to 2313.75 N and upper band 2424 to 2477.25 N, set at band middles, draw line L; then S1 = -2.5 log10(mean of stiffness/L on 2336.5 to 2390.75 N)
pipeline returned 0.008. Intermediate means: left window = 145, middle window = 145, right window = 148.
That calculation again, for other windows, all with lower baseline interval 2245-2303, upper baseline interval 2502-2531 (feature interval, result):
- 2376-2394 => 0.03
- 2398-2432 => 0.01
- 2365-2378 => 0.01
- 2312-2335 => 0.01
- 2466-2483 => -0.01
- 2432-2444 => -0.01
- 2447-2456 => -0.01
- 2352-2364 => -0.01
